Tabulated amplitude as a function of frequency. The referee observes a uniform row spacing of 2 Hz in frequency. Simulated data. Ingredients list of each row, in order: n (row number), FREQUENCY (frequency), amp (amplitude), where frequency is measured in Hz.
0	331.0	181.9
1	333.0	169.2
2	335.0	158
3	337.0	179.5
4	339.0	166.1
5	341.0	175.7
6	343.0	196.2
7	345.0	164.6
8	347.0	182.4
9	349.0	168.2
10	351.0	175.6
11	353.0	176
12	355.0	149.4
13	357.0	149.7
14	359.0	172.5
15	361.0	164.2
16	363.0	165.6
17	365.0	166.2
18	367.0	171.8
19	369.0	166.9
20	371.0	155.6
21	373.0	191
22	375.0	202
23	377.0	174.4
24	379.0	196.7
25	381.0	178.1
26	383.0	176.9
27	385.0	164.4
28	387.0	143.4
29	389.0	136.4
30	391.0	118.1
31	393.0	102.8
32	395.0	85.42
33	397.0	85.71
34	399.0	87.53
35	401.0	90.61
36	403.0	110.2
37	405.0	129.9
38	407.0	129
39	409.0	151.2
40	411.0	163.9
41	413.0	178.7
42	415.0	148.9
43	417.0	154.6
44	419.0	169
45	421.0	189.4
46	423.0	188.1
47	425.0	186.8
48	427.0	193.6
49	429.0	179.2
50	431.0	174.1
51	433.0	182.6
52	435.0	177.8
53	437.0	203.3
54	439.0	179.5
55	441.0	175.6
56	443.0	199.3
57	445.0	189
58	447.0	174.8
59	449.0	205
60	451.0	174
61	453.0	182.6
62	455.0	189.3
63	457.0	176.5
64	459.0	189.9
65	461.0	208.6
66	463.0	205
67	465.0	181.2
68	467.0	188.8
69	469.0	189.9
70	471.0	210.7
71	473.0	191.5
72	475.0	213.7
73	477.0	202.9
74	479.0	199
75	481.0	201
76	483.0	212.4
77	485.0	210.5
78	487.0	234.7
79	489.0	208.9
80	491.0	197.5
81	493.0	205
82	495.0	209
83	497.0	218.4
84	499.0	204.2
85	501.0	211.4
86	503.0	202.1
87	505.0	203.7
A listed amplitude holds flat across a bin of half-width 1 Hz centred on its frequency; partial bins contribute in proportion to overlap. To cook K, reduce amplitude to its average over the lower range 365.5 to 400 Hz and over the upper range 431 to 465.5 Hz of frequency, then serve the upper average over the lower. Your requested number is 1.25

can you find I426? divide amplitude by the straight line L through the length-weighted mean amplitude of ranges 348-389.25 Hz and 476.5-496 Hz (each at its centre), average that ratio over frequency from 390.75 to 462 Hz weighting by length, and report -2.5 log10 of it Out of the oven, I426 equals 0.17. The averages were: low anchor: 169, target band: 162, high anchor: 208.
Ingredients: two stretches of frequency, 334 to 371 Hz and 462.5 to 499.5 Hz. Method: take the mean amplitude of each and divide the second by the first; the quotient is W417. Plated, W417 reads 1.21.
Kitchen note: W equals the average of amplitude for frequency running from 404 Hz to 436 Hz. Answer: 169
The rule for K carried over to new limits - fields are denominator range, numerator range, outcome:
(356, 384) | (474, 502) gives 1.20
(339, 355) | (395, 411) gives 0.65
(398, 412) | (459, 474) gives 1.59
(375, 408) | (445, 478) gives 1.44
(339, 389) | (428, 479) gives 1.11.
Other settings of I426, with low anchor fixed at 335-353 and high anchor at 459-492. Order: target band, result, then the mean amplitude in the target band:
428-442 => 0.074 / 182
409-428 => 0.104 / 174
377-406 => 0.377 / 131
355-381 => 0.049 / 172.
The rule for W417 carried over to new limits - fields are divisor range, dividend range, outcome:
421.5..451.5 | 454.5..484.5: 1.06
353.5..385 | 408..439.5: 1.03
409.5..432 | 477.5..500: 1.20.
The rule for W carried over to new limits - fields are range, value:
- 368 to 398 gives 152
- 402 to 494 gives 185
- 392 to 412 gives 114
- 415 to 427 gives 177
